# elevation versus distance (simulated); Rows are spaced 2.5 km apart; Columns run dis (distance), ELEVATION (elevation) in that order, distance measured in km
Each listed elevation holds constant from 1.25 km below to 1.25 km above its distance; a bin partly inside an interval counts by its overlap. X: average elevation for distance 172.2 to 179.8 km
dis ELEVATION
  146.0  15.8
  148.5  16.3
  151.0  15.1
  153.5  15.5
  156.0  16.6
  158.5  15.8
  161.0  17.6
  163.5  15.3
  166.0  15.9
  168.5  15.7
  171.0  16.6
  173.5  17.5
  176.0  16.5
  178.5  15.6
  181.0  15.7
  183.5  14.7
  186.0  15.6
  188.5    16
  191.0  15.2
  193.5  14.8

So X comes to 16.5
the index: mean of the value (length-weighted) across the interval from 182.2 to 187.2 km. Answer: 15.2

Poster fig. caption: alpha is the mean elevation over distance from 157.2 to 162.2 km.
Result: 16.7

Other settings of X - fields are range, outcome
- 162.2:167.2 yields 15.6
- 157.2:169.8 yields 16.1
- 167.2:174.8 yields 16.6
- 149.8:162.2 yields 16.1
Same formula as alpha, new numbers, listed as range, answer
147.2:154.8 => 15.6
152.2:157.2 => 16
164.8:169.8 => 15.8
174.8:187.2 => 15.6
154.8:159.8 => 16.2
